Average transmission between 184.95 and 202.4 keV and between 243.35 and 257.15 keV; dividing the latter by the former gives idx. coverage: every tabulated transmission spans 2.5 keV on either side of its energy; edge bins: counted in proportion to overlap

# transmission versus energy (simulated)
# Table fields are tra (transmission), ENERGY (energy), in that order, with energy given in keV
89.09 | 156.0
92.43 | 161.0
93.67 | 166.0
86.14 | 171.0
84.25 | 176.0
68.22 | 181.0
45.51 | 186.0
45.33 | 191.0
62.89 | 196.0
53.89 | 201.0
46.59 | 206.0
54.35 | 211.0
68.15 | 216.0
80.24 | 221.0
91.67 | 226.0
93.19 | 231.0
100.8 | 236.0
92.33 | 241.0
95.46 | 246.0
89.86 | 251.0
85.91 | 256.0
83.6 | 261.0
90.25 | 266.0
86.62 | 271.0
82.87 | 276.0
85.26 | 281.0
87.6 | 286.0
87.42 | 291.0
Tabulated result 1.74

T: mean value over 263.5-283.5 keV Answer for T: 86.2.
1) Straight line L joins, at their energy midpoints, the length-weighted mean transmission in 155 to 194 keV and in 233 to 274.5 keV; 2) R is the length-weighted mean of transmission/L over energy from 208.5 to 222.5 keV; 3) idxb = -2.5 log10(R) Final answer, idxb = 0.239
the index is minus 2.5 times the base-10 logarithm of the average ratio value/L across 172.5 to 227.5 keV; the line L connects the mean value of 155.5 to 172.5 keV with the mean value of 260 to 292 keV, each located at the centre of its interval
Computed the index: 0.37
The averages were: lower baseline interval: 90.7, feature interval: 63.6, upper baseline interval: 86.3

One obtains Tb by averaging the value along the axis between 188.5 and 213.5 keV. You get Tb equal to 52.6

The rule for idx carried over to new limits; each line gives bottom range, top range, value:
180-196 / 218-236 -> 1.68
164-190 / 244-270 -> 1.21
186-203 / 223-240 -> 1.79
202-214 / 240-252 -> 1.80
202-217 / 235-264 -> 1.65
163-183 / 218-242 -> 1.09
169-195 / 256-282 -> 1.31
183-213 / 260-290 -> 1.67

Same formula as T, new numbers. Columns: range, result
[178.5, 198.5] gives 55.5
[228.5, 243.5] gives 95.4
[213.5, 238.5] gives 86.8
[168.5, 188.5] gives 71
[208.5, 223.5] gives 67.6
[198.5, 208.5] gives 50.2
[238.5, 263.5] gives 89.4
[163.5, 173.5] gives 89.9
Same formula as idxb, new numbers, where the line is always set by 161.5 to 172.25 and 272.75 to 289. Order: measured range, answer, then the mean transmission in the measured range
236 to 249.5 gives -0.09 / 94.9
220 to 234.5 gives -0.03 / 90.1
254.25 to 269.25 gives 0.00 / 86.6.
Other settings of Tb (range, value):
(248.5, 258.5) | 87.9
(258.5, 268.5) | 86.9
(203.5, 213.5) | 50.5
